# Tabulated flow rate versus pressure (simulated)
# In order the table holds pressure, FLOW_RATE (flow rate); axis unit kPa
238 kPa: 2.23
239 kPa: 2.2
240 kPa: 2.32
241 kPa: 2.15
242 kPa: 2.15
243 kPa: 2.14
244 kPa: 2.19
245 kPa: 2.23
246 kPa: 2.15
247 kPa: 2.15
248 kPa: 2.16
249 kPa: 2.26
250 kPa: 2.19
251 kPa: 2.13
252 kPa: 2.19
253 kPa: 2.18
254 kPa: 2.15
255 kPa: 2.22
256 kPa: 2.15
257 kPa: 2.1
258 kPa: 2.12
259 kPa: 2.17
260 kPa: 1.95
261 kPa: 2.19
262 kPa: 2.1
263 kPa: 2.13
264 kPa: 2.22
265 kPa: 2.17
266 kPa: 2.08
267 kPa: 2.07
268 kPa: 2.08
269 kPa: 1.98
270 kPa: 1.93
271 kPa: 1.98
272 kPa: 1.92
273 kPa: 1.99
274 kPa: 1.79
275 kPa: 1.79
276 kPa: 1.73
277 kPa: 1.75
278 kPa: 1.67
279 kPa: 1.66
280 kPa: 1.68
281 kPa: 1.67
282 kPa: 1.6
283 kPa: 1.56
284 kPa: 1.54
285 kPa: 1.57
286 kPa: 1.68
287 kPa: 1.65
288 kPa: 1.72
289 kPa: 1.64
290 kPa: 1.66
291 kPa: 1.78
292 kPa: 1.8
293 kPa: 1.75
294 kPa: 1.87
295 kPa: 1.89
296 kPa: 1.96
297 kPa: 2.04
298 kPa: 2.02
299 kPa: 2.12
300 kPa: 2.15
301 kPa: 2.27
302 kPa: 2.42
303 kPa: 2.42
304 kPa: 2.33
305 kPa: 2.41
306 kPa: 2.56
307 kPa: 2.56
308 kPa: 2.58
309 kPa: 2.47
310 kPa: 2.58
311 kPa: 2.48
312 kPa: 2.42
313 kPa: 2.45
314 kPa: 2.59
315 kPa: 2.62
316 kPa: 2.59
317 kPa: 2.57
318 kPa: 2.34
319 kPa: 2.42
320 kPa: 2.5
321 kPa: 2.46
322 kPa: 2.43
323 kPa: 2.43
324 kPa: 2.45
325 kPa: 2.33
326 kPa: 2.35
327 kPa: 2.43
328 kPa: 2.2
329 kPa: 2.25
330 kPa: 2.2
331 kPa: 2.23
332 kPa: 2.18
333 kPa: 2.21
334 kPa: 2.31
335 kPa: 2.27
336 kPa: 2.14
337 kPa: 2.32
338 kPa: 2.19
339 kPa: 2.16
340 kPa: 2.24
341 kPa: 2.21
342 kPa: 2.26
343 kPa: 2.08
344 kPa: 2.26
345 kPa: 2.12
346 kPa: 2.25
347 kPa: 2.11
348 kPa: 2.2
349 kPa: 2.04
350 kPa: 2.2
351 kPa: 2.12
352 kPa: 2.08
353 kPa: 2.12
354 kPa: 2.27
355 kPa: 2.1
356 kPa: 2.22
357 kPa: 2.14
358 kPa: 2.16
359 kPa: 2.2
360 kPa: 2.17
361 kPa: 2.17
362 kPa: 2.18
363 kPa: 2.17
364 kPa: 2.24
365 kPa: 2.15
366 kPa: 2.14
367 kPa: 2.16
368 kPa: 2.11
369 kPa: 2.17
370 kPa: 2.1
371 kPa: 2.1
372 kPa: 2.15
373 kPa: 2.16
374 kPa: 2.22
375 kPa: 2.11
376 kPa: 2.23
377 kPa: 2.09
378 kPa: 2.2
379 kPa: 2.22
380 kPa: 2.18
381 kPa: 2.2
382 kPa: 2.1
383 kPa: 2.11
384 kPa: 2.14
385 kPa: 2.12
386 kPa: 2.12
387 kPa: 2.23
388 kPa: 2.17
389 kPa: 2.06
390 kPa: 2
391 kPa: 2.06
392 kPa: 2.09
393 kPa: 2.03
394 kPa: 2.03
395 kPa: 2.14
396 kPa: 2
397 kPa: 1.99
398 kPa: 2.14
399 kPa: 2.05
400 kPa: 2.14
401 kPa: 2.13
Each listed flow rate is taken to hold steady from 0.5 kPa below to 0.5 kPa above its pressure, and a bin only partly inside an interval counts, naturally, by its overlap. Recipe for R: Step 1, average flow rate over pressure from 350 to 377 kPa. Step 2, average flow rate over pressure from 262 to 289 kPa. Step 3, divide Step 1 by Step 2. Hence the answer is 1.2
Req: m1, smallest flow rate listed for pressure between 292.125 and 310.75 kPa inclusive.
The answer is 1.75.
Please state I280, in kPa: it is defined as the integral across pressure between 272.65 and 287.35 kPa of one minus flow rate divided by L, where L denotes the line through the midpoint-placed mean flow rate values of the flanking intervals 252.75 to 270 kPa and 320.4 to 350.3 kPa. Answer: 3.2 kPa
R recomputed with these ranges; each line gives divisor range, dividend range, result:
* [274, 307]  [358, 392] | 1.13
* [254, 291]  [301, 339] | 1.27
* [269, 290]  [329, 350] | 1.27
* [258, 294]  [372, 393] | 1.15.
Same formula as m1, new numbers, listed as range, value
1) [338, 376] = 2.04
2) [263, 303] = 1.54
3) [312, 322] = 2.34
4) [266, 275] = 1.79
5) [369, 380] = 2.09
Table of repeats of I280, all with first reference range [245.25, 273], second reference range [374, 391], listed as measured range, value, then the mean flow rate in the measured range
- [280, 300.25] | 3.29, 1.78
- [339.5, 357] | -0.28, 2.17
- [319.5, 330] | -1.21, 2.37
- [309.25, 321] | -2.08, 2.5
